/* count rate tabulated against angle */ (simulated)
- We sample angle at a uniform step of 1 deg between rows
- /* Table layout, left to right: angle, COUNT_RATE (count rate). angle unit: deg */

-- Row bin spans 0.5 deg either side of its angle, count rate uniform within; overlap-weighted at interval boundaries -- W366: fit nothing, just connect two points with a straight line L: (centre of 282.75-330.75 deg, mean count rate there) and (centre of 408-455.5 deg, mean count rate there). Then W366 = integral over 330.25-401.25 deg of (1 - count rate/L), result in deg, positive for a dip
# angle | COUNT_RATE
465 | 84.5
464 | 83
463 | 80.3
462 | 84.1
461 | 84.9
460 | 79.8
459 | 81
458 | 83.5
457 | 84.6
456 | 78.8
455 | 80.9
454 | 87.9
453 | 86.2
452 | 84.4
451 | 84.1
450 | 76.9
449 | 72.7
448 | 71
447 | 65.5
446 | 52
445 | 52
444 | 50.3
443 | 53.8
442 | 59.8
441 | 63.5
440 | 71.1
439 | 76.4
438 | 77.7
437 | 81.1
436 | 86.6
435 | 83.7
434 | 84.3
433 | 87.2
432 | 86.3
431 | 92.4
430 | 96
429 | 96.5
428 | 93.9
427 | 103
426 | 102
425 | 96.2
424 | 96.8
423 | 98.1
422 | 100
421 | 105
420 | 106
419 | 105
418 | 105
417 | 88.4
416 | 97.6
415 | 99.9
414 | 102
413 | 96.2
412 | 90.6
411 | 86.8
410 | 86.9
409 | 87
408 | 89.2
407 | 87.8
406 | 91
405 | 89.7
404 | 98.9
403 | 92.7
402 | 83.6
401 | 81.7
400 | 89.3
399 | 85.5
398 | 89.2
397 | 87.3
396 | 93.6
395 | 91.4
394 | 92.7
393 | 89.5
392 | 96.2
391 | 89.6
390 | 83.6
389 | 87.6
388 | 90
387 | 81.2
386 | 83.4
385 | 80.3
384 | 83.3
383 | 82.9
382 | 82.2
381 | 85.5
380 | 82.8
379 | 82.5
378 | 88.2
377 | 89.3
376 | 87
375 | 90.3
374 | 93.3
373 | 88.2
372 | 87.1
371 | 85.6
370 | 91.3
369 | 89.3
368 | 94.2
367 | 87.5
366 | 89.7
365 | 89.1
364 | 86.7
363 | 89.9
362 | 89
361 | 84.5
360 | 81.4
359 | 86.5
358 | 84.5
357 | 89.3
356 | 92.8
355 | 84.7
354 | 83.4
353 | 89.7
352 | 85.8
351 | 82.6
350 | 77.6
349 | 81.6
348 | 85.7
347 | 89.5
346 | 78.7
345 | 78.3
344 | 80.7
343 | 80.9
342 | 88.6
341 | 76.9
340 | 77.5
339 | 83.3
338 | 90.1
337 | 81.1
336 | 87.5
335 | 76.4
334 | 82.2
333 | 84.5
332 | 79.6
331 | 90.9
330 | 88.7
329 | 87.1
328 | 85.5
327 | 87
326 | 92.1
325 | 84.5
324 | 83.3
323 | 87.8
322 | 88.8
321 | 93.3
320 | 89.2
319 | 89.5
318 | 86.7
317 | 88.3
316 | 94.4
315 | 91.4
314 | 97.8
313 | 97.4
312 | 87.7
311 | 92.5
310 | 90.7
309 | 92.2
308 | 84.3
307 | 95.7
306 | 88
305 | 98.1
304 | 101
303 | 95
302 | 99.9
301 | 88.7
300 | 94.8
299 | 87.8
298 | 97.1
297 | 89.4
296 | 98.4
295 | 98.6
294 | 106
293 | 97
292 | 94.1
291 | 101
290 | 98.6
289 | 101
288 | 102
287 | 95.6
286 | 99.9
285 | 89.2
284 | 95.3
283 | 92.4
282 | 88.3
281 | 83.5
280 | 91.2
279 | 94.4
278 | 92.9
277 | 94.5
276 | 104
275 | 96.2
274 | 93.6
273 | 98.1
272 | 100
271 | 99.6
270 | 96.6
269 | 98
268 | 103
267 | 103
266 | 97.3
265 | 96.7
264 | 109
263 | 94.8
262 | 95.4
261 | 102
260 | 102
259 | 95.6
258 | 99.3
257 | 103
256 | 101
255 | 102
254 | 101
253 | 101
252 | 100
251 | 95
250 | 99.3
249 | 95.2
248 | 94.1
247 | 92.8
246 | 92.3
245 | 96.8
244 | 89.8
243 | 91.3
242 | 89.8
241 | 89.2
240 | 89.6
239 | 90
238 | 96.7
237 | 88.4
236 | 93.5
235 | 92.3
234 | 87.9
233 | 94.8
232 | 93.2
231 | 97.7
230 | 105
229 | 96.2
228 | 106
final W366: 2.6 deg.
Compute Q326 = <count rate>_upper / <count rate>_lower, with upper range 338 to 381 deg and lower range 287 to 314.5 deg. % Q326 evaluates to 0.9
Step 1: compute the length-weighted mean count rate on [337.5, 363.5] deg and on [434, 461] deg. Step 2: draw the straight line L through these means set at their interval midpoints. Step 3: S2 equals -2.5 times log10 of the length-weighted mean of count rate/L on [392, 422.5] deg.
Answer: -0.18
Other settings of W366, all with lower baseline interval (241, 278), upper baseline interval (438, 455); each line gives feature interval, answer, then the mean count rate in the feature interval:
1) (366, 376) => -1.04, 89.5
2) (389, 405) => -2.57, 89.6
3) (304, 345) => 0.20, 87.6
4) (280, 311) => -0.80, 94.7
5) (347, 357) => -0.17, 85.3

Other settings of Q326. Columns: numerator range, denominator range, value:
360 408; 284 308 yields 0.91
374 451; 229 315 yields 0.90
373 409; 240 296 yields 0.91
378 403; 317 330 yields 0.98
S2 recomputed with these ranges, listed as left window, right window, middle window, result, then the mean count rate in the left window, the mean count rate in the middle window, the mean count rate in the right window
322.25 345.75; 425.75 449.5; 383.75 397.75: -0.10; 84.1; 87.9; 77.2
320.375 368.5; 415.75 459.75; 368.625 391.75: -0.02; 85.4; 86.4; 83.7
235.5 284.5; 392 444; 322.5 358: 0.10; 96.1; 84.5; 89.4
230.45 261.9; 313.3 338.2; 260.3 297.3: -0.06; 95.4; 97.1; 87.6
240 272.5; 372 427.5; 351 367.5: 0.07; 97.6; 87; 91.1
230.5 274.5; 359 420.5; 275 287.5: 0.02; 96.4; 93.5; 89.4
